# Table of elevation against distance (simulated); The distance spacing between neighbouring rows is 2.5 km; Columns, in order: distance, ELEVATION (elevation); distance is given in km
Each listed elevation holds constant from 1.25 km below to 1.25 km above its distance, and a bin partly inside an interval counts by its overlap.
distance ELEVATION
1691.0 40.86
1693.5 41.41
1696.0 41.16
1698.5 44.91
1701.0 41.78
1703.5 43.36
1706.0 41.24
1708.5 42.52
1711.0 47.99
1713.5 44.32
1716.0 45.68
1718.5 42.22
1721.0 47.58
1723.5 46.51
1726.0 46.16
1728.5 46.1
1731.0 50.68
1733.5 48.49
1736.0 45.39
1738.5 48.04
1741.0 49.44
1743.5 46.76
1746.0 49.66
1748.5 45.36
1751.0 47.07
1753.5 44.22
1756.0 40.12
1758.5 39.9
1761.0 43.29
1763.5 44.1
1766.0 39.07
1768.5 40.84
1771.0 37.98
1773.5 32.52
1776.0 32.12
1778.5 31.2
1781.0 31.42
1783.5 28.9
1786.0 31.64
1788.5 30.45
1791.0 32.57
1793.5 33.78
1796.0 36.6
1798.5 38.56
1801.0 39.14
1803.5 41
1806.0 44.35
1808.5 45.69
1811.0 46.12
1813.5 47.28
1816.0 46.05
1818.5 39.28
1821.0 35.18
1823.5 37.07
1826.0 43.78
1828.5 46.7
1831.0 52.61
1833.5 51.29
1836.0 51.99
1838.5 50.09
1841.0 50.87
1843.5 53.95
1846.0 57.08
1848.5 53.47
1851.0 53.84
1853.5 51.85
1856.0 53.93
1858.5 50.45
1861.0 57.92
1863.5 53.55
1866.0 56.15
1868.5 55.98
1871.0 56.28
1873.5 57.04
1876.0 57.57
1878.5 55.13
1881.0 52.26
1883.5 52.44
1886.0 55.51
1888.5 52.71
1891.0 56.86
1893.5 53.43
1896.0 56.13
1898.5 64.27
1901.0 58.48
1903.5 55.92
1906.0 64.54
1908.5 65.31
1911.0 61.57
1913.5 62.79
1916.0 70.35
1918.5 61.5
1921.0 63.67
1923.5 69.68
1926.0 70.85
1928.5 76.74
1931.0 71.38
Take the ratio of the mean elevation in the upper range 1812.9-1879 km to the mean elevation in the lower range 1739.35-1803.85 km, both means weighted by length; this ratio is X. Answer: 1.3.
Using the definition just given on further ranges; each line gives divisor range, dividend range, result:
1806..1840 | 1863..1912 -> 1.25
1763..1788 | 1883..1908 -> 1.66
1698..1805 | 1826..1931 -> 1.39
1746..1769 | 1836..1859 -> 1.23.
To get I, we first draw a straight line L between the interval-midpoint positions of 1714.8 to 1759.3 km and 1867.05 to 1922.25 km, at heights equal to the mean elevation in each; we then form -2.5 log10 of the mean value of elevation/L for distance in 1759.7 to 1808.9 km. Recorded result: 0.34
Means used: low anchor 46.1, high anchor 58.6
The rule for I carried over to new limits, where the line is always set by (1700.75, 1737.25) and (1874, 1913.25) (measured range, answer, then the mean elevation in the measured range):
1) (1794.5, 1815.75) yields 0.21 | 42.4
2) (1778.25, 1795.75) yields 0.50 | 31.7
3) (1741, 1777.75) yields 0.15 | 41.8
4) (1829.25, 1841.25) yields 0.05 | 51.2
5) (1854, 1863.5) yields 0.03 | 53.9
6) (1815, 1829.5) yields 0.27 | 41.2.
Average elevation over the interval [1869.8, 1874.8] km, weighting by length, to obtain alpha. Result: 56.7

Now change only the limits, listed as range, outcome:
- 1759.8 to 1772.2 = 41.1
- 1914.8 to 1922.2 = 65.1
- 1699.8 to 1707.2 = 42.1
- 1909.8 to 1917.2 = 64.9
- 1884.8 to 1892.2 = 55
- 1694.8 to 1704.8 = 42.8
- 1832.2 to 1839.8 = 51.1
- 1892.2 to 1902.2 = 58.1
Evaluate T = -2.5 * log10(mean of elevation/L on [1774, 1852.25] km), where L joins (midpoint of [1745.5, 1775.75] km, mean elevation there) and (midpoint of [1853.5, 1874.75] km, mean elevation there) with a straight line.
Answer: 0.15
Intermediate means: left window 41.5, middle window 42.3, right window 55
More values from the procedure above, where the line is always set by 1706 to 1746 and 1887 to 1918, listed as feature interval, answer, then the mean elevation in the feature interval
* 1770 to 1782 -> 0.46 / 33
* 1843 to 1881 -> 0.04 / 54.9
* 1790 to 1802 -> 0.39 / 36.1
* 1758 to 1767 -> 0.18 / 41.8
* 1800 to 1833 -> 0.22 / 43.6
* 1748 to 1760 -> 0.13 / 43.2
